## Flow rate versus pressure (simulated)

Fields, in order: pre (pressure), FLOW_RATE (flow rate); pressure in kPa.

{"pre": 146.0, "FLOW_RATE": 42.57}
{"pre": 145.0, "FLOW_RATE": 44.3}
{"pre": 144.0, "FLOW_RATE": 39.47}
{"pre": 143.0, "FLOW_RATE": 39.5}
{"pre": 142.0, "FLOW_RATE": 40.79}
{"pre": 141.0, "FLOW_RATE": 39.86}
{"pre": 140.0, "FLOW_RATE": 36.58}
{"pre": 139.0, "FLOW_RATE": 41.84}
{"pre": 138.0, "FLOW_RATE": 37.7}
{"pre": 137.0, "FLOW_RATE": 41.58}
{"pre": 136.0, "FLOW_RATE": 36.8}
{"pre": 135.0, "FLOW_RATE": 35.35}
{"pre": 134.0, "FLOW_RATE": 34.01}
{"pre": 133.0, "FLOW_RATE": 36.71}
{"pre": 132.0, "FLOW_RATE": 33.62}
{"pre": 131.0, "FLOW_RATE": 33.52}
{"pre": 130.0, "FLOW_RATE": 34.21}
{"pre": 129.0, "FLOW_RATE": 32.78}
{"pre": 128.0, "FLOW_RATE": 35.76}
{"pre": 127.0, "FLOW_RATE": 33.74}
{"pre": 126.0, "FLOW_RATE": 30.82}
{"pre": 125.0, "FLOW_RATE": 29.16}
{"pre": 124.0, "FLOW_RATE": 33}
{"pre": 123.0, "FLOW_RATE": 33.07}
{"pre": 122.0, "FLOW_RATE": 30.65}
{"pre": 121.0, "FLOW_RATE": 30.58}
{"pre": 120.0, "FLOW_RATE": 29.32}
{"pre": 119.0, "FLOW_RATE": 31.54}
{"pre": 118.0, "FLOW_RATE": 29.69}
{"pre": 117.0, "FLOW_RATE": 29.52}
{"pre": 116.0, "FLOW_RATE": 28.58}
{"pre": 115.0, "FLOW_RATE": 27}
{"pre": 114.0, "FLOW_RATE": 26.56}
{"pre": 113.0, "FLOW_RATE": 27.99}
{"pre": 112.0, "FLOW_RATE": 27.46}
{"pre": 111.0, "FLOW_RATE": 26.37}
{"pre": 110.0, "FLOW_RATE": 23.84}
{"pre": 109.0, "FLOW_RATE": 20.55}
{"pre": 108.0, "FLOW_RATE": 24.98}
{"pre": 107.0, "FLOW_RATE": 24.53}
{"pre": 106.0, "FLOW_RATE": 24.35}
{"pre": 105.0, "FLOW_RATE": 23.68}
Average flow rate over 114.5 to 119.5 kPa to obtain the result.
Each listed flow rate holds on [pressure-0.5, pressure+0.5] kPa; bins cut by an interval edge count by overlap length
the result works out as 29.3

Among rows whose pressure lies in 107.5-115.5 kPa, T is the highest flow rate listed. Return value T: 27.99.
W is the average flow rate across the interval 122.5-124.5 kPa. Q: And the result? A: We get 33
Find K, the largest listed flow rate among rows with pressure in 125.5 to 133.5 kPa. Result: 36.71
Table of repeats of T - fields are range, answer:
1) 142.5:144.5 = 39.5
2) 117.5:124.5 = 33.07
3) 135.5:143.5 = 41.84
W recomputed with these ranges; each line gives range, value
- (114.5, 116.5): 27.8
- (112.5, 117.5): 27.9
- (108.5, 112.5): 24.6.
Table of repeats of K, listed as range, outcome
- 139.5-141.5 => 39.86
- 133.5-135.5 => 35.35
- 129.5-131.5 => 34.21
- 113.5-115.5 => 27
